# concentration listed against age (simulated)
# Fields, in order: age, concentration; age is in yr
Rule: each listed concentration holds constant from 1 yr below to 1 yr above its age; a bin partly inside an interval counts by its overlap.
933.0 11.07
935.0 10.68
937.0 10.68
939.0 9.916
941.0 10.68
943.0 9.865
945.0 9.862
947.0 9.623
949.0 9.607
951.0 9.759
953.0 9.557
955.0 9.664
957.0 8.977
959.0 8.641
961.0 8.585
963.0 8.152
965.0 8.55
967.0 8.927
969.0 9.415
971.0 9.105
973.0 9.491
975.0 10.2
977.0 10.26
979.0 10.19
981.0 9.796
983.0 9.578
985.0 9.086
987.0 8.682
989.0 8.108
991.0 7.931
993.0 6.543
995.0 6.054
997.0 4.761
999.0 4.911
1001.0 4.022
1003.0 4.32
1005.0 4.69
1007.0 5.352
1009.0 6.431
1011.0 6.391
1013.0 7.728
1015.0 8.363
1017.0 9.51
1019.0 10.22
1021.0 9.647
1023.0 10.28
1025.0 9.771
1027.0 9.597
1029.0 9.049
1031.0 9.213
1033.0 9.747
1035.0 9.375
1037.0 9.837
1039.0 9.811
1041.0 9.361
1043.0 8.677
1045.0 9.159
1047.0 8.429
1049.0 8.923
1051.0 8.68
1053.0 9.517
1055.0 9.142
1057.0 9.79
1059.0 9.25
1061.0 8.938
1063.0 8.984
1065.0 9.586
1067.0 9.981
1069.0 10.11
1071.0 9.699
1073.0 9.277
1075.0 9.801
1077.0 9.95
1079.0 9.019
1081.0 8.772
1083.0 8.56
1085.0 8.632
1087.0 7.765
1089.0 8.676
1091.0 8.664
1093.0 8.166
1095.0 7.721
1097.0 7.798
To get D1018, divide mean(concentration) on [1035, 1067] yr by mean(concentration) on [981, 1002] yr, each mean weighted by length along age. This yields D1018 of 1.30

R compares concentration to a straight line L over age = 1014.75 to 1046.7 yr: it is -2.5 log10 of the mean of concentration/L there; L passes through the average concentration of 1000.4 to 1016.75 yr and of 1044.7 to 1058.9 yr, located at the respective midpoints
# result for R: -0.24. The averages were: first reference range 6.12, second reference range 9.1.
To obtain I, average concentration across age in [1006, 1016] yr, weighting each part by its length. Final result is 6.85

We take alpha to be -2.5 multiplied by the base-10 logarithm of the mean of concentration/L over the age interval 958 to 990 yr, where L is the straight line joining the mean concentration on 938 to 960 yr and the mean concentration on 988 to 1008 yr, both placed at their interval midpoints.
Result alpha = -0.21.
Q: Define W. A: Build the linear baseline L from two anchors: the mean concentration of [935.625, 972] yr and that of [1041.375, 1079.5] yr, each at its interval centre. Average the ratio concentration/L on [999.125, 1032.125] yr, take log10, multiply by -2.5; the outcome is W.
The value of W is 0.210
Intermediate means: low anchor 9.43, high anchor 9.32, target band 7.72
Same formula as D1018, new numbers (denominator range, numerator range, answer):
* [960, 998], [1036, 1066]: 1.07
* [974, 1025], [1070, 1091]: 1.16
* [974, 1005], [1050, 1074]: 1.25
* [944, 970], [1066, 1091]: 1.00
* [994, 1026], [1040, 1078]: 1.33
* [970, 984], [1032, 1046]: 0.96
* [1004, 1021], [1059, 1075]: 1.27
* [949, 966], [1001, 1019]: 0.74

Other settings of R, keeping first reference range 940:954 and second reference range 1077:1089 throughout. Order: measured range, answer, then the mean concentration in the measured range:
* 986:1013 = 0.47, 6.08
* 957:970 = 0.11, 8.73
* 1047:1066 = -0.03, 9.16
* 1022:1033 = -0.05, 9.6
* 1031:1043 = -0.05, 9.51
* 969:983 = -0.02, 9.79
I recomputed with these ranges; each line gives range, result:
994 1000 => 5.24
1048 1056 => 9.07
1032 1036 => 9.56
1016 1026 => 9.89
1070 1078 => 9.68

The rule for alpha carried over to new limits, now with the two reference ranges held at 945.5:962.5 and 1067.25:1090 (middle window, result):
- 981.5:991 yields 0.052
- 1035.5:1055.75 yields 0.003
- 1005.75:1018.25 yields 0.253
